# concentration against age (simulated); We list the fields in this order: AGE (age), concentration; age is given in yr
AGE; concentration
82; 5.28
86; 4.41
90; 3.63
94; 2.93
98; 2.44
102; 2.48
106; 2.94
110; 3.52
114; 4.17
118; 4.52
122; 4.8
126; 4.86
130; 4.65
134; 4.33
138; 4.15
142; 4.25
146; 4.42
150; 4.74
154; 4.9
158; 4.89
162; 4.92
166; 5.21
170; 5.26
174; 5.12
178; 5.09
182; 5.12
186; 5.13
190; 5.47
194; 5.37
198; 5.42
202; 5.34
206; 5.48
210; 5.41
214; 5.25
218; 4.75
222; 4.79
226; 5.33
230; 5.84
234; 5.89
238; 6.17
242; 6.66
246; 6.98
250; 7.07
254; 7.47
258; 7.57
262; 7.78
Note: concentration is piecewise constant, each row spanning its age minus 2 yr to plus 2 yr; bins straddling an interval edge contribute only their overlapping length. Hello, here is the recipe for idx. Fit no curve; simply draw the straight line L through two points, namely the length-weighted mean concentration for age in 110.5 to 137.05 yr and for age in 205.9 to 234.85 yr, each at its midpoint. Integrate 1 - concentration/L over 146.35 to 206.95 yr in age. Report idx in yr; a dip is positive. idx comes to -2.5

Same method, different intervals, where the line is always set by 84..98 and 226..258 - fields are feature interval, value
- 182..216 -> 2.0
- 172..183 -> 0.3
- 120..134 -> -1.6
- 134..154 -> 0.6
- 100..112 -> 2.6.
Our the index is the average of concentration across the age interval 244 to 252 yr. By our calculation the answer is 7.03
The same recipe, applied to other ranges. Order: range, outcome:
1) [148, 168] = 4.93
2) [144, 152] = 4.58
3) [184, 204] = 5.35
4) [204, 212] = 5.45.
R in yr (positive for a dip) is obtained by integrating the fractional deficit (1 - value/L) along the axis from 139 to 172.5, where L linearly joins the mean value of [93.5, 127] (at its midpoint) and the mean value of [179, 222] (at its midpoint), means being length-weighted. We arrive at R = -2.7 yr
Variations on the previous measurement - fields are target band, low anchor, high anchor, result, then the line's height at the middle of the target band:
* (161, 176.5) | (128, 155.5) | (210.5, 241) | -1.09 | 4.8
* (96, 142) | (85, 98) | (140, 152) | 0.74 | 3.95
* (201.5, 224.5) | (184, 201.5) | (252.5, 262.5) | 3.30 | 6.05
